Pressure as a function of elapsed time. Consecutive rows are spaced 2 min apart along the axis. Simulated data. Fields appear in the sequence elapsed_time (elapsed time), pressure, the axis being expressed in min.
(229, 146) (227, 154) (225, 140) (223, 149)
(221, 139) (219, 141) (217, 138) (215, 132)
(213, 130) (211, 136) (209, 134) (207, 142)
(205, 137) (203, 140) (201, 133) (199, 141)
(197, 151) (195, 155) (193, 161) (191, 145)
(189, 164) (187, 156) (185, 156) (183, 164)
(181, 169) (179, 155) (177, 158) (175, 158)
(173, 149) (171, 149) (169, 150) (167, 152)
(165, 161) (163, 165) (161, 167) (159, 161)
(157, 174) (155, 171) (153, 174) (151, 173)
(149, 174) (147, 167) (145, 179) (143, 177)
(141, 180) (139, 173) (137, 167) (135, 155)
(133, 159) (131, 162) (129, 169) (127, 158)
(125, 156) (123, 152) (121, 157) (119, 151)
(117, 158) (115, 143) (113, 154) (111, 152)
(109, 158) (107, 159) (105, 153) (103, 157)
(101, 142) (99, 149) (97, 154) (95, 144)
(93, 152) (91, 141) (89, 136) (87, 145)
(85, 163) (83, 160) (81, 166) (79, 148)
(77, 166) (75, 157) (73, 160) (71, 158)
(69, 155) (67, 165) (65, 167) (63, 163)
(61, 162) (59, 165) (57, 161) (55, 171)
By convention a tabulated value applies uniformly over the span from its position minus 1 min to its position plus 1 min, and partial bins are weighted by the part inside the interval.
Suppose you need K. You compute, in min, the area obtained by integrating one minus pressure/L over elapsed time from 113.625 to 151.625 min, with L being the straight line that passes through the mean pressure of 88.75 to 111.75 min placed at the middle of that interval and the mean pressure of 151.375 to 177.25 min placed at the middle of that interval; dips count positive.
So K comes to -1.89 min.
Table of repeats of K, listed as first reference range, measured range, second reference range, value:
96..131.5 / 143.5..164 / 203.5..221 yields -3.3 min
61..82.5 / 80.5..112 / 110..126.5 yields 1.0 min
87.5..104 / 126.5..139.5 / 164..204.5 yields -1.2 min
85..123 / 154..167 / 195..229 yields -1.8 min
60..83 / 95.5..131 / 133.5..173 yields 2.0 min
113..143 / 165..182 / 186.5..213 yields -0.5 min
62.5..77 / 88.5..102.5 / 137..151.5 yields 1.6 min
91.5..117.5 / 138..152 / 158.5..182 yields -1.7 min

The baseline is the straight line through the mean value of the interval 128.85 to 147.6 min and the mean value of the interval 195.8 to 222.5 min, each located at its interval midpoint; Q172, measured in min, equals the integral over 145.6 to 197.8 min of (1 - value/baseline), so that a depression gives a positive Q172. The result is -2.21 min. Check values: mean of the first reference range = 169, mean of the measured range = 161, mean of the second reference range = 138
